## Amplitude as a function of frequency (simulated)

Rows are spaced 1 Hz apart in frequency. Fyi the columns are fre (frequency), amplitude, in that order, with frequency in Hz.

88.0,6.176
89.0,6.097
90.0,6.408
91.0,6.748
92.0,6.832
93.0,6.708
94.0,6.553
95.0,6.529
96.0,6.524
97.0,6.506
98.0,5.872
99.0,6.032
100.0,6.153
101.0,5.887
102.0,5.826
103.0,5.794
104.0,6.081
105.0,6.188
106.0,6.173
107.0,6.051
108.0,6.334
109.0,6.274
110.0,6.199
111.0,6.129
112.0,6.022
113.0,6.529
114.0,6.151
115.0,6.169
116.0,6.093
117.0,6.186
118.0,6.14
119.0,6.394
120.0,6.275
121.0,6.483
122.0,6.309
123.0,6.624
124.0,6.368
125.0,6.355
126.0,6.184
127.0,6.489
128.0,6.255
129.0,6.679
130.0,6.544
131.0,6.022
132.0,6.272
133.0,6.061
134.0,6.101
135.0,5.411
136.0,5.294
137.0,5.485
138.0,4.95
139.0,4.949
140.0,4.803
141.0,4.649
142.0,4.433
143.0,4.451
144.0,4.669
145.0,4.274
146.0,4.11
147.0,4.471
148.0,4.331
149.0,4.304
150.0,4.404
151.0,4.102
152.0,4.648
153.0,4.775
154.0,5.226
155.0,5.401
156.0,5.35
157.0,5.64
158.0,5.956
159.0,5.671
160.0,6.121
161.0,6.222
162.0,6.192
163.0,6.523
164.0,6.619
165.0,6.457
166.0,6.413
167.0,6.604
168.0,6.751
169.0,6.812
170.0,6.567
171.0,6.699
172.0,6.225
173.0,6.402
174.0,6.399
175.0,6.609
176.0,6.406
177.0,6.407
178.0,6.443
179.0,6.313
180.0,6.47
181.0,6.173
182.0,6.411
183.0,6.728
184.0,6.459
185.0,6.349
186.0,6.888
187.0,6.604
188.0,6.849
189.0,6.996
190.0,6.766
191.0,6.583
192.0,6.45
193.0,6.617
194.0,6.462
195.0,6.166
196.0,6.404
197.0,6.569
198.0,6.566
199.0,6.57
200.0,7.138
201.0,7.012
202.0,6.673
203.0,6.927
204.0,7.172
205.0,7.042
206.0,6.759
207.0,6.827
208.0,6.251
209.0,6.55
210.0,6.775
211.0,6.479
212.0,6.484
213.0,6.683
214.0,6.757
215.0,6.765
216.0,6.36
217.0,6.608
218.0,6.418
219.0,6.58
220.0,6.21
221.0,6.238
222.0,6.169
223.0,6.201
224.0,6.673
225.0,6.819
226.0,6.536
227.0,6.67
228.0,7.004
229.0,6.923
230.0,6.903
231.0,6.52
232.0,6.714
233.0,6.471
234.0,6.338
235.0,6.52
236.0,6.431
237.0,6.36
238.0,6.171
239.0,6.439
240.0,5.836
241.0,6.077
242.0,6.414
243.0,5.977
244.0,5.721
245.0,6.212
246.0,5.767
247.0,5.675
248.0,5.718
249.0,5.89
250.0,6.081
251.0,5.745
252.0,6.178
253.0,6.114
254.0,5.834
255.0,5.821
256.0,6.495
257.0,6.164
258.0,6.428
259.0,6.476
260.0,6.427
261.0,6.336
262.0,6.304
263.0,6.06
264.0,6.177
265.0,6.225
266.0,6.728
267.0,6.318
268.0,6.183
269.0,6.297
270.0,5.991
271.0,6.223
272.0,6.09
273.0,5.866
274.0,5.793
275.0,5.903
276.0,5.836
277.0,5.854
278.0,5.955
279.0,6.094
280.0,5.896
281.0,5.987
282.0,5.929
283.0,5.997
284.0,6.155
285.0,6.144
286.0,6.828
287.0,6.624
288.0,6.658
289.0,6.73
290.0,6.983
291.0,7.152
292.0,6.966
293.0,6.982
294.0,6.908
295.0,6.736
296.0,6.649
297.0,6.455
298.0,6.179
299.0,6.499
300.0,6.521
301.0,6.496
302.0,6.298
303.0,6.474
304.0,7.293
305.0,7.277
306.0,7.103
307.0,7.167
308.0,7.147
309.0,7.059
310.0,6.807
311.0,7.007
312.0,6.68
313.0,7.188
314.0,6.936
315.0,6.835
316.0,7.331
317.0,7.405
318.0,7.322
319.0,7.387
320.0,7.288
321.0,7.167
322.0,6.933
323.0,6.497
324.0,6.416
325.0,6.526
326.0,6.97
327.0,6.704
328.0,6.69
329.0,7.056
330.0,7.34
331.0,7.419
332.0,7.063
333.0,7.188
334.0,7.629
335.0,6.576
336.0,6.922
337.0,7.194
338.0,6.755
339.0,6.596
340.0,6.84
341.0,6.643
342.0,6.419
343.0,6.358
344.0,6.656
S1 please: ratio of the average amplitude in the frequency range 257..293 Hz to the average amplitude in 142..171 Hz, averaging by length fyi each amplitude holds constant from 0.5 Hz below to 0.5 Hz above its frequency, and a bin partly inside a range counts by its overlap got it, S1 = 1.15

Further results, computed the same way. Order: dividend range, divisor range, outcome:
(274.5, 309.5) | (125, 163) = 1.22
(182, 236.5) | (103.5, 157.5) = 1.18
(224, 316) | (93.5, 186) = 1.08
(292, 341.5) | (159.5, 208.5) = 1.05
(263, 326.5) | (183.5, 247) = 1.01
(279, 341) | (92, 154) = 1.18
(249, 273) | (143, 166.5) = 1.17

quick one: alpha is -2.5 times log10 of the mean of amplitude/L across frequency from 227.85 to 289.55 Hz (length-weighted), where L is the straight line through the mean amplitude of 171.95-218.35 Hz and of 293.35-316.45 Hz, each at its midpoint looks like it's 0.09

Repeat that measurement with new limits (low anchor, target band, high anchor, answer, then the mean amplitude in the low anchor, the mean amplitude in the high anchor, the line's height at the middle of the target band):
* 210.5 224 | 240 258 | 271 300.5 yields 0.072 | 6.47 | 6.36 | 6.41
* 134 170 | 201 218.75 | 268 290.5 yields -0.168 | 5.36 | 6.17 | 5.73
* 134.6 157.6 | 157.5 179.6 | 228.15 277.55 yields -0.250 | 4.79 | 6.19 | 5.08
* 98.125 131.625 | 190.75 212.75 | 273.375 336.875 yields -0.034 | 6.22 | 6.73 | 6.45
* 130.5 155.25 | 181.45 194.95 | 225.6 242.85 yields -0.160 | 4.94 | 6.48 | 5.7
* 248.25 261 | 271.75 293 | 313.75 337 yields 0.036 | 6.14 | 7.03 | 6.49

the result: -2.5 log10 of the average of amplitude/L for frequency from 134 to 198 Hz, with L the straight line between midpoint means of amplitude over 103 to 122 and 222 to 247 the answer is 0.08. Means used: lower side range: 6.21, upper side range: 6.38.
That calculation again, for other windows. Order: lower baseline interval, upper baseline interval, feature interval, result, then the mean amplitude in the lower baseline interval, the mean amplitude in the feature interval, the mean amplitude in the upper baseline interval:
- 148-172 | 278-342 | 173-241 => -0.08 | 5.78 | 6.56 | 6.8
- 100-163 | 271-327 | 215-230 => -0.06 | 5.69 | 6.55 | 6.64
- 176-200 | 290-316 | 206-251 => 0.04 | 6.54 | 6.39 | 6.85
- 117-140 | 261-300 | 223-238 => -0.06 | 6.05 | 6.6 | 6.33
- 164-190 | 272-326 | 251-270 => 0.06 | 6.54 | 6.23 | 6.65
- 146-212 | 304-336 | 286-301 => 0.03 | 6.23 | 6.71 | 7.04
